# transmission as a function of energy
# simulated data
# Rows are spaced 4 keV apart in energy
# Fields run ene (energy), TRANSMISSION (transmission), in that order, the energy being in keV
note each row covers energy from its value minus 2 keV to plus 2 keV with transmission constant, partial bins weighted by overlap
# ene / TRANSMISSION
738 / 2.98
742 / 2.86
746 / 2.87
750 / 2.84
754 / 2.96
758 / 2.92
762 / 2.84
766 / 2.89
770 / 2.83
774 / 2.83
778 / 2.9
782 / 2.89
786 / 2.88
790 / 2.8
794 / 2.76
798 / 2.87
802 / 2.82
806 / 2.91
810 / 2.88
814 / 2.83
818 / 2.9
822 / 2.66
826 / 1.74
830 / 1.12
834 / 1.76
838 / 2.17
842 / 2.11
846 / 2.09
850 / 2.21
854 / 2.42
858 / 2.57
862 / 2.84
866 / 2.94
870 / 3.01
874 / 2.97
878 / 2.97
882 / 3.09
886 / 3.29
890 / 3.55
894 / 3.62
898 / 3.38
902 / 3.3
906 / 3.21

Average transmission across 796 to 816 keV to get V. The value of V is 2.86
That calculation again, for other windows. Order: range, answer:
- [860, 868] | 2.89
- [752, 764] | 2.91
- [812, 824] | 2.8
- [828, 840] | 1.68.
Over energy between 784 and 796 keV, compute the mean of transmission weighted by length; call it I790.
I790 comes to 2.81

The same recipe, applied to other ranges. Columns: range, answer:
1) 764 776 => 2.85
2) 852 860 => 2.5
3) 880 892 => 3.31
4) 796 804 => 2.84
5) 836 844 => 2.14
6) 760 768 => 2.87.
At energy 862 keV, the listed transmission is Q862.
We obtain 2.84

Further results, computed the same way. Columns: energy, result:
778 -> 2.9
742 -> 2.86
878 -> 2.97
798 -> 2.87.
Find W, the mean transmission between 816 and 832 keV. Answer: 2.11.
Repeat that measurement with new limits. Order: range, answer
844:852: 2.15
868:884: 3.01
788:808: 2.83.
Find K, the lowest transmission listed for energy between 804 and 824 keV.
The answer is 2.66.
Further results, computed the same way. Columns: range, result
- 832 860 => 1.76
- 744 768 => 2.84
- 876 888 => 2.97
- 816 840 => 1.12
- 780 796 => 2.76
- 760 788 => 2.83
